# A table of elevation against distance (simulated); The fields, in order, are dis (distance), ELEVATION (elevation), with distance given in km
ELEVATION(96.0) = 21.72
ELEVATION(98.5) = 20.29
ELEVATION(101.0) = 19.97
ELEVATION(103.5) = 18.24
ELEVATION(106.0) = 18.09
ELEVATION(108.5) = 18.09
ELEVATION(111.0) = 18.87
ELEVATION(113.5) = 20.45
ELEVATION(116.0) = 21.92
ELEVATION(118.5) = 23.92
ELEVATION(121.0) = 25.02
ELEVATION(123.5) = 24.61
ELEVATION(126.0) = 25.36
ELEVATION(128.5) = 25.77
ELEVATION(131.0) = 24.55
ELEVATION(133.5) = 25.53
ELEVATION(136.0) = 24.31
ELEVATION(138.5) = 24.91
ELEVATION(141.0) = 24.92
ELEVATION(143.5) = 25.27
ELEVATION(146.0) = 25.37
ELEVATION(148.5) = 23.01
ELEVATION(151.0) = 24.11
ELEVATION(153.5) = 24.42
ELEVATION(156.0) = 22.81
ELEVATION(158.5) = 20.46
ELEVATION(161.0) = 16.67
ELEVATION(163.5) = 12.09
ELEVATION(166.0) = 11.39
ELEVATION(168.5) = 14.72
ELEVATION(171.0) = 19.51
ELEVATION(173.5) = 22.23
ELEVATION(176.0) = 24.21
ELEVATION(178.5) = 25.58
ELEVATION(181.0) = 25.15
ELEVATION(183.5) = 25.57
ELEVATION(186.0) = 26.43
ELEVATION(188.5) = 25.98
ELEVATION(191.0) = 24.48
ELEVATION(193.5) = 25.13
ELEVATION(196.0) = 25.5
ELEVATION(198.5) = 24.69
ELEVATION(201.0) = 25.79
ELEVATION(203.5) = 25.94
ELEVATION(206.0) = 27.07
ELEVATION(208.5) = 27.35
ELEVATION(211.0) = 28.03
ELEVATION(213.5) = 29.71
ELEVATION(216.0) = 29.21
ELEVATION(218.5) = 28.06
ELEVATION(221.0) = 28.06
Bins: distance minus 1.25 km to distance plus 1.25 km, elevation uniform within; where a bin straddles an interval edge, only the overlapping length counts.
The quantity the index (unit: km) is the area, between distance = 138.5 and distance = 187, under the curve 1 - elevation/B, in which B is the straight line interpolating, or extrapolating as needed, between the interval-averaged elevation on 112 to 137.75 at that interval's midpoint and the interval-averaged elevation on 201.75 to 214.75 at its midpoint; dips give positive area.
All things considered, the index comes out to 7.2 km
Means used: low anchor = 24.1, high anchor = 27.5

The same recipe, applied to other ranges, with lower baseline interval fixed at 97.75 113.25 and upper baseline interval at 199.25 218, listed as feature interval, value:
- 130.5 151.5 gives -2.7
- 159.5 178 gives 5.1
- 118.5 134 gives -3.2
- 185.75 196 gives 0.3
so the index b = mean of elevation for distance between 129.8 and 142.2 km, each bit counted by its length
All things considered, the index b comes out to 24.8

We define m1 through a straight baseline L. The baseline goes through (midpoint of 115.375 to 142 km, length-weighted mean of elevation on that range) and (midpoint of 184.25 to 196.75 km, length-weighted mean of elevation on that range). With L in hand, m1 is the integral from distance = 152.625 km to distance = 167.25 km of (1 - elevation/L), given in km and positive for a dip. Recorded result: 4.2 km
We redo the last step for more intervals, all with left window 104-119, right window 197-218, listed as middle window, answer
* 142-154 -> -0.92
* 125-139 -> -2.33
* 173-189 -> 0.08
